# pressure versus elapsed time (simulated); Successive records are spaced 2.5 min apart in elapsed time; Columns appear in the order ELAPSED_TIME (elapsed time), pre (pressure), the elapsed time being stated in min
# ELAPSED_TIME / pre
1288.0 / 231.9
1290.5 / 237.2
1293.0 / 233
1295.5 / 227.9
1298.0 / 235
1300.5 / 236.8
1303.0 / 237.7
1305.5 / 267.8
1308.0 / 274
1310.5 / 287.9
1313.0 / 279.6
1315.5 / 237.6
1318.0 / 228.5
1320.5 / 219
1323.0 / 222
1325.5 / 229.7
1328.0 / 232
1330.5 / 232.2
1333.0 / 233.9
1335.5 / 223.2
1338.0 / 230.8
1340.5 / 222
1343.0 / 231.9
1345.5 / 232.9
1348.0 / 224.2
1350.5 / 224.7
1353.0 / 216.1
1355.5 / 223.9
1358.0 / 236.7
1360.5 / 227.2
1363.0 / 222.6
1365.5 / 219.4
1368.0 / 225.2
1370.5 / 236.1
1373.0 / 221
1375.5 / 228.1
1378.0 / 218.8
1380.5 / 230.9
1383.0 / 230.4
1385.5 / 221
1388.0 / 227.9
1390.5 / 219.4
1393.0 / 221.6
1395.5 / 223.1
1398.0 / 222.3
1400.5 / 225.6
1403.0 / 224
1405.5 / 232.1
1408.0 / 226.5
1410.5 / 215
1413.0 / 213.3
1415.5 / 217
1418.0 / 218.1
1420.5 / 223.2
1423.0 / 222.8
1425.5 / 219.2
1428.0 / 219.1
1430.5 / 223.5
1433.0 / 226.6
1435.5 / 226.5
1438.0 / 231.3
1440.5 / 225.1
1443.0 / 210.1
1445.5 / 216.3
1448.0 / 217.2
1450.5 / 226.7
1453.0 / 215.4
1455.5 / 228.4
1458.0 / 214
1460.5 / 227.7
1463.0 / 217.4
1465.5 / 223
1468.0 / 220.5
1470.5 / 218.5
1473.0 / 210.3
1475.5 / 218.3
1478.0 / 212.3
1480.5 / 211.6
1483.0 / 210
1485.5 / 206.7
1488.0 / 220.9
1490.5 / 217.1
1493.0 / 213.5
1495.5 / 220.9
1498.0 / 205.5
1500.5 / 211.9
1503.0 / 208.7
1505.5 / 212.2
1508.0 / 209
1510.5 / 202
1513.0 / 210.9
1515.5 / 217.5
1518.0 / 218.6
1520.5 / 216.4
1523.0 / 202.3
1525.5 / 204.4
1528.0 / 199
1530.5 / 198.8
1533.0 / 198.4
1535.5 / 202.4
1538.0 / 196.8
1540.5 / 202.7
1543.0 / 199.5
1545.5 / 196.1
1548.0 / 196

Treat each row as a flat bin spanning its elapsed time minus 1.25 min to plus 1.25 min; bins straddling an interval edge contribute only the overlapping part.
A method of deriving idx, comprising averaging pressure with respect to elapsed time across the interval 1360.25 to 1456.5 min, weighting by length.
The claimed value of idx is 223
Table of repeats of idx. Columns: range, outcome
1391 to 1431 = 222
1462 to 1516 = 214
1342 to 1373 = 226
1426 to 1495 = 219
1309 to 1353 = 235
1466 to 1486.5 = 214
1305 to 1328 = 248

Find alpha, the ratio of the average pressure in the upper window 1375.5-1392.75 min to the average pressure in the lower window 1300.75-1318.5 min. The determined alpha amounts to 0.9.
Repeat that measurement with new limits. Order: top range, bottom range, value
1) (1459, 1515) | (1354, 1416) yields 0.95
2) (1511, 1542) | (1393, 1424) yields 0.93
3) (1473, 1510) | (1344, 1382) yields 0.94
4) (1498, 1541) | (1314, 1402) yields 0.91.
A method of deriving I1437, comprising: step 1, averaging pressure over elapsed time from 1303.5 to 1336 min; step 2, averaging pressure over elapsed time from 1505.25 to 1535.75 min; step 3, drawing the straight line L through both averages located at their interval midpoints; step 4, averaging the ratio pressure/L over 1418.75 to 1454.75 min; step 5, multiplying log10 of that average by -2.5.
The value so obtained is 0.004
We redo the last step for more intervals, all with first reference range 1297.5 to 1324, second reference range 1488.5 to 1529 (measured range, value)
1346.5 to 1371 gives 0.07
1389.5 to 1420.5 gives 0.04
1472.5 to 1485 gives 0.02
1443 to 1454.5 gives 0.02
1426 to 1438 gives 0.00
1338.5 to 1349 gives 0.07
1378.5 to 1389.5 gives 0.04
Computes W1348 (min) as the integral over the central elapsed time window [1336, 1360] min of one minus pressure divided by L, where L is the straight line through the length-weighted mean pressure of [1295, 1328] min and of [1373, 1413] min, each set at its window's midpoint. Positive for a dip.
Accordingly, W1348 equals 0.9 min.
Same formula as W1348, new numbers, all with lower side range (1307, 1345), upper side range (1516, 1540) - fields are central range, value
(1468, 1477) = -0.1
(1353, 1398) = 1.0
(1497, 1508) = 0.0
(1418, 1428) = 0.1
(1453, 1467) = -0.4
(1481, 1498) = -0.2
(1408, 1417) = 0.3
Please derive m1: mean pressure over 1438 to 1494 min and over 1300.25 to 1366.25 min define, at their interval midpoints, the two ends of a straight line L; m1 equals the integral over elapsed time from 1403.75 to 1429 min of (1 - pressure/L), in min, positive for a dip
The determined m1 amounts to 0.4 min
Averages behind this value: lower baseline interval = 235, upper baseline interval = 218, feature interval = 221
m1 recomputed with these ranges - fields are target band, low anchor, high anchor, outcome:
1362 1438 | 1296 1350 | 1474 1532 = 1.1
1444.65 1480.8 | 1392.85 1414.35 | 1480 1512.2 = -0.5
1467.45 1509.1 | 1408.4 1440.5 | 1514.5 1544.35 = -0.4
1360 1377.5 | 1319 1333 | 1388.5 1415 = -0.1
